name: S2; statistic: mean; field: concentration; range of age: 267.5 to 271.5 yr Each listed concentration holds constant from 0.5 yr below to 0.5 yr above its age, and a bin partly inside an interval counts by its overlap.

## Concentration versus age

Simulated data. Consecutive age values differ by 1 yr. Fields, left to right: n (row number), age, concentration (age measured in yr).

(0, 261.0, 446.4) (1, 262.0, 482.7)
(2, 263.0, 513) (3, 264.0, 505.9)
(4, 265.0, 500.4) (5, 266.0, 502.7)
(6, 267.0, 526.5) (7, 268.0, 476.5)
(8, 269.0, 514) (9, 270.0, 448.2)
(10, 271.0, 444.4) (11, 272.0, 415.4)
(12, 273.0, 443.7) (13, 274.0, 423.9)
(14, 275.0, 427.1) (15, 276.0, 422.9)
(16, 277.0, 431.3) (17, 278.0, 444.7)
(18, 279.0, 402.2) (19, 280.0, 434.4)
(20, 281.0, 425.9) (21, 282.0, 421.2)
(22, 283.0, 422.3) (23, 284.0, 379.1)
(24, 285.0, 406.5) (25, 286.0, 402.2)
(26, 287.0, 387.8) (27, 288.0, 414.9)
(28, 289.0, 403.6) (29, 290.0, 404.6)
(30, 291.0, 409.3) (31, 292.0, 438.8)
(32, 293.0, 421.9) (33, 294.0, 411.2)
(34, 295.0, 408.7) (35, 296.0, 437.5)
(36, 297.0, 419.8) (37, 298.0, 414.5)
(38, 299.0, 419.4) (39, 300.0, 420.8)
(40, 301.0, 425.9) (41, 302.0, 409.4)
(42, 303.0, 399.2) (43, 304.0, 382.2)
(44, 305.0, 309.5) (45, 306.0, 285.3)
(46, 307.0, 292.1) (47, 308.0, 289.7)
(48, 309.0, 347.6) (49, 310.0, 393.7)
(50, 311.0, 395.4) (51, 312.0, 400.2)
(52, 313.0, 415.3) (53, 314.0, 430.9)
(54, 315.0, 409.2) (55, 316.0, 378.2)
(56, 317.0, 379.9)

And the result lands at 471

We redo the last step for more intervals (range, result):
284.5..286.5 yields 404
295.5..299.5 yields 423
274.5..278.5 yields 432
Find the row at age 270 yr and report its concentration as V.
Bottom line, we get 448.2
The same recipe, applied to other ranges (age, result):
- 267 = 526.5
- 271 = 444.4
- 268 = 476.5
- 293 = 421.9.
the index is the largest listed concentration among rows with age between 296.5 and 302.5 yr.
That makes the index 425.9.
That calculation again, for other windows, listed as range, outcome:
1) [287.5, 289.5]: 414.9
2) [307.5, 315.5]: 430.9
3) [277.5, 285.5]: 444.7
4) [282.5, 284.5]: 422.3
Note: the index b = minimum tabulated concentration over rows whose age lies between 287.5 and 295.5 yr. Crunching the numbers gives 403.6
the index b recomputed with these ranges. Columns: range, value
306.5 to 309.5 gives 289.7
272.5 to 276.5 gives 422.9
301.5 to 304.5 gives 382.2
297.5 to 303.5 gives 399.2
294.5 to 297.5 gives 408.7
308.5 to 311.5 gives 347.6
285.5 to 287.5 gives 387.8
